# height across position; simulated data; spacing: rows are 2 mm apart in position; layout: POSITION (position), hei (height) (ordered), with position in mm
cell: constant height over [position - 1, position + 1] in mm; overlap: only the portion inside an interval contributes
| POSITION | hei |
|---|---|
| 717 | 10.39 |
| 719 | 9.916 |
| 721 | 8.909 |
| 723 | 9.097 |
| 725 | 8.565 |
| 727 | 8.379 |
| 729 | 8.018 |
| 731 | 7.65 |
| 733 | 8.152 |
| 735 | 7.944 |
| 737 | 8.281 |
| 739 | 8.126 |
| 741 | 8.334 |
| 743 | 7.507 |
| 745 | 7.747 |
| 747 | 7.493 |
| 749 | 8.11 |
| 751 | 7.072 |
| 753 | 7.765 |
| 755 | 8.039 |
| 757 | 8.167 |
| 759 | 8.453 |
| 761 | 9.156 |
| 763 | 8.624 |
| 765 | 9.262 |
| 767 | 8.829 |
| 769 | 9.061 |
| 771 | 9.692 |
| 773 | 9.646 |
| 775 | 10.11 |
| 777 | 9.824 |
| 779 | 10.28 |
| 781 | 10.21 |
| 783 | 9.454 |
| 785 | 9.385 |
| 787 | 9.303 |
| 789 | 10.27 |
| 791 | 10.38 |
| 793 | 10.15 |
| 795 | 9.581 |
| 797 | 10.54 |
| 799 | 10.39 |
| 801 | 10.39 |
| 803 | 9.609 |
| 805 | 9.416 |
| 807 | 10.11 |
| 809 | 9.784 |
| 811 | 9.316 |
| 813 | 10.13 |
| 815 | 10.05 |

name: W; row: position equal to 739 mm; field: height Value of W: 8.126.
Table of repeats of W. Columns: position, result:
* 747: 7.493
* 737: 8.281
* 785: 9.385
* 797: 10.54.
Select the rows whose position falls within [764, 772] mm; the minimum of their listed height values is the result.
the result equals 8.829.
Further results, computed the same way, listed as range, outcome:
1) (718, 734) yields 7.65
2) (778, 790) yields 9.303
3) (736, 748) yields 7.493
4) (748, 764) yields 7.072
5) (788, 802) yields 9.581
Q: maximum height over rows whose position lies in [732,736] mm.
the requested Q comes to 8.152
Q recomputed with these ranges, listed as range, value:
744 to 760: 8.453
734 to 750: 8.334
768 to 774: 9.692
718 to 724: 9.916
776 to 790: 10.28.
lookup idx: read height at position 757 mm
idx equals 8.167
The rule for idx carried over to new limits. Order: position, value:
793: 10.15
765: 9.262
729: 8.018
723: 9.097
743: 7.507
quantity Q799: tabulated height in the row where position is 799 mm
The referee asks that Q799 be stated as 10.39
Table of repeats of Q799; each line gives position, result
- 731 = 7.65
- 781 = 10.21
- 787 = 9.303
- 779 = 10.28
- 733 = 8.152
